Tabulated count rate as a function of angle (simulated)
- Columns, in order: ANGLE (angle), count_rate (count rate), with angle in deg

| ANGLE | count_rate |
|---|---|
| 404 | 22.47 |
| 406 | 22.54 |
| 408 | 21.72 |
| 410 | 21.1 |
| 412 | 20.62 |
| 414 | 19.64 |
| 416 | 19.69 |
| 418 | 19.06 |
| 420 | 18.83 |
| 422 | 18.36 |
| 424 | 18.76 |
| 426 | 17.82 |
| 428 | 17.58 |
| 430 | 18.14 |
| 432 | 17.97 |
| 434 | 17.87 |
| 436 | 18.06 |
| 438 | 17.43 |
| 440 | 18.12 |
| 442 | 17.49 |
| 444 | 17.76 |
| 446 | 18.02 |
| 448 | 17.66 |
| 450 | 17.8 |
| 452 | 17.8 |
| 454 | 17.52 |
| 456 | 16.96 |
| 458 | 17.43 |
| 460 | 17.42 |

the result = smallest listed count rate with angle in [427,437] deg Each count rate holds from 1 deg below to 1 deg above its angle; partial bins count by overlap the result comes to 17.58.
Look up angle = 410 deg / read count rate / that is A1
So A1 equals 21.1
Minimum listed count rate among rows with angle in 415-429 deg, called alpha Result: 17.58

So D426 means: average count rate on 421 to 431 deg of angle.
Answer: 18.1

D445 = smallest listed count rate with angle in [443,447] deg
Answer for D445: 17.76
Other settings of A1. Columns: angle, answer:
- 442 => 17.49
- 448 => 17.66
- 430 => 18.14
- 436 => 18.06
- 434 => 17.87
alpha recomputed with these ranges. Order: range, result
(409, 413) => 20.62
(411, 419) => 19.06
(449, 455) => 17.52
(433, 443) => 17.43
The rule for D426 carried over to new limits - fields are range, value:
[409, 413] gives 20.9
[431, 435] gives 17.9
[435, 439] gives 17.7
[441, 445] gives 17.6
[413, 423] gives 19.1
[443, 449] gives 17.8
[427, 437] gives 17.9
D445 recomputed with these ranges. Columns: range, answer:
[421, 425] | 18.36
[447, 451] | 17.66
